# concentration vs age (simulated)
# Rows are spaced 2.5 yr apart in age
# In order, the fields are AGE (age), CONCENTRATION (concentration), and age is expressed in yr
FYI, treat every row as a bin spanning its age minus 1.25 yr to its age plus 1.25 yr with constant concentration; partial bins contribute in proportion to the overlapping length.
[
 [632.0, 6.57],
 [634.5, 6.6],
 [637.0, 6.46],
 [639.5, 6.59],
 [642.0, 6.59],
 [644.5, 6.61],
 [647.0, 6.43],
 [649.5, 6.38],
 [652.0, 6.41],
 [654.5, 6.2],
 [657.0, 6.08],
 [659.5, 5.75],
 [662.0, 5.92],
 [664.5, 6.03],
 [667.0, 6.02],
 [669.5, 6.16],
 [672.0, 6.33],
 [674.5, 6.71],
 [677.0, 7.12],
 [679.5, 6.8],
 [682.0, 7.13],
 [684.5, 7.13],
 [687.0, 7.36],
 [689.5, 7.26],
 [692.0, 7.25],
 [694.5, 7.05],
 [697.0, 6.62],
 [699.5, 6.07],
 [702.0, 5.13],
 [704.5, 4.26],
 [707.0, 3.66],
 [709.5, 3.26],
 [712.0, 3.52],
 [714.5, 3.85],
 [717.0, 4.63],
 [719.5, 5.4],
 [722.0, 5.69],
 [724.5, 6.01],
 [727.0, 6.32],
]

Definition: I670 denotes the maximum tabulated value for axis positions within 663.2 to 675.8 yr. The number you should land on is 6.71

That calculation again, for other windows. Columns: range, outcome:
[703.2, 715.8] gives 4.26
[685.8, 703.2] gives 7.36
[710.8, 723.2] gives 5.69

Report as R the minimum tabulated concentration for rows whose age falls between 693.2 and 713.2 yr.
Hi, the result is 3.26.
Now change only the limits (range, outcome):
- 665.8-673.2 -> 6.02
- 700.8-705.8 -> 4.26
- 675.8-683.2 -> 6.8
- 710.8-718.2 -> 3.52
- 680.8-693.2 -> 7.13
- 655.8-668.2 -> 5.75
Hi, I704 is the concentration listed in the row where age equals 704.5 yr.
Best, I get 4.26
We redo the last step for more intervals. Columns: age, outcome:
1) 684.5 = 7.13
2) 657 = 6.08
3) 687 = 7.36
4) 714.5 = 3.85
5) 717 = 4.63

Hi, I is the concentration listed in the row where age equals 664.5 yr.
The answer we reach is 6.03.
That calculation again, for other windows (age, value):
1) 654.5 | 6.2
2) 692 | 7.25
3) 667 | 6.02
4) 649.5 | 6.38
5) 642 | 6.59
